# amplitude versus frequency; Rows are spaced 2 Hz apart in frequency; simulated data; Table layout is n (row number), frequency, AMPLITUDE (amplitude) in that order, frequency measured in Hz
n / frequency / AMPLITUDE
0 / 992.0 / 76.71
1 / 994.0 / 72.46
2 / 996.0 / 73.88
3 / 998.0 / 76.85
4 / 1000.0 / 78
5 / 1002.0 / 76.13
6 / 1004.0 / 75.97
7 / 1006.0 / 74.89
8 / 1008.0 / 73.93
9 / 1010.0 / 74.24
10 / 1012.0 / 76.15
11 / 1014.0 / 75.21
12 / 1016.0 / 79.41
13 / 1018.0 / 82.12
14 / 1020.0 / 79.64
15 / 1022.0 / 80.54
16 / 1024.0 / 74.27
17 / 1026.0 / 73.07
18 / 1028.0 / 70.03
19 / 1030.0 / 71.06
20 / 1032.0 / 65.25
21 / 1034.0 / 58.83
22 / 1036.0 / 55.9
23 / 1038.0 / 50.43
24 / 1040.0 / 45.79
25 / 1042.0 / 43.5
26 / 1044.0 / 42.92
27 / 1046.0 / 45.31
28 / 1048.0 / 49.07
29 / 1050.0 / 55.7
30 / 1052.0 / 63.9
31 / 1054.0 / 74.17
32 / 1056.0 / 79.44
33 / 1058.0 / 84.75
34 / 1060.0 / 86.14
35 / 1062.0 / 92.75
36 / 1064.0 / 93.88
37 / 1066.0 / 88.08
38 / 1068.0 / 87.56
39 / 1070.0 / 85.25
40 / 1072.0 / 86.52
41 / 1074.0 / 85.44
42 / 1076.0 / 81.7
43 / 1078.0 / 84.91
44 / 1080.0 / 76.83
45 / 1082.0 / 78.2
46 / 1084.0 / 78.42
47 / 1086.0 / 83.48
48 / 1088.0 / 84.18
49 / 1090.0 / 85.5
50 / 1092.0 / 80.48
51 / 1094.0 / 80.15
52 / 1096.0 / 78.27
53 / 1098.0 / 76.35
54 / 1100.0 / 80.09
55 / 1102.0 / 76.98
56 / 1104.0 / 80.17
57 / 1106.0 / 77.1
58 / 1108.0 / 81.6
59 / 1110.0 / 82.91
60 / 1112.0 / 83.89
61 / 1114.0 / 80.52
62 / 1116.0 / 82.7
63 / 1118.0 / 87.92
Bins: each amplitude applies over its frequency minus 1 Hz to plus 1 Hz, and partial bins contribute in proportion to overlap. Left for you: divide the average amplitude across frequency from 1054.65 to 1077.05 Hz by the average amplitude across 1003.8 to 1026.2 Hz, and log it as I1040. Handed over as 1.12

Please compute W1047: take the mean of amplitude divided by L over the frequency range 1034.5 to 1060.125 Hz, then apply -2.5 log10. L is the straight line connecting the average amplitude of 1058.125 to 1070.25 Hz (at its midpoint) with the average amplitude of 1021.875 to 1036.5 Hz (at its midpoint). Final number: 0.33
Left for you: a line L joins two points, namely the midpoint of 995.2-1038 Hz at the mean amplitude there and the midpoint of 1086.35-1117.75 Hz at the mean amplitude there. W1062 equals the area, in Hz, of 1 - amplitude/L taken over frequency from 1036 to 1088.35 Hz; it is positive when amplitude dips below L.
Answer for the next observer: 3.1 Hz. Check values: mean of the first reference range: 73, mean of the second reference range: 81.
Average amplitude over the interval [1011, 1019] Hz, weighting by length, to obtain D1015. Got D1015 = 78.2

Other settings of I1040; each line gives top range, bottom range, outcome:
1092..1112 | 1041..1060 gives 1.30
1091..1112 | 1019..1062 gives 1.23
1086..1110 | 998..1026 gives 1.05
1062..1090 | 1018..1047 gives 1.37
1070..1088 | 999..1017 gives 1.08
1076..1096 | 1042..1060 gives 1.31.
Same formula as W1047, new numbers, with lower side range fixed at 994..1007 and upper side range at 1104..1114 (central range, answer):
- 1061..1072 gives -0.132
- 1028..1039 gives 0.254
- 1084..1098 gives -0.015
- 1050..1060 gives 0.054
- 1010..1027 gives -0.011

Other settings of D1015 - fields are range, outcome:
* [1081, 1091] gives 82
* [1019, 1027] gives 76.9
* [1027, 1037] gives 64.2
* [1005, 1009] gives 74.4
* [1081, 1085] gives 78.3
